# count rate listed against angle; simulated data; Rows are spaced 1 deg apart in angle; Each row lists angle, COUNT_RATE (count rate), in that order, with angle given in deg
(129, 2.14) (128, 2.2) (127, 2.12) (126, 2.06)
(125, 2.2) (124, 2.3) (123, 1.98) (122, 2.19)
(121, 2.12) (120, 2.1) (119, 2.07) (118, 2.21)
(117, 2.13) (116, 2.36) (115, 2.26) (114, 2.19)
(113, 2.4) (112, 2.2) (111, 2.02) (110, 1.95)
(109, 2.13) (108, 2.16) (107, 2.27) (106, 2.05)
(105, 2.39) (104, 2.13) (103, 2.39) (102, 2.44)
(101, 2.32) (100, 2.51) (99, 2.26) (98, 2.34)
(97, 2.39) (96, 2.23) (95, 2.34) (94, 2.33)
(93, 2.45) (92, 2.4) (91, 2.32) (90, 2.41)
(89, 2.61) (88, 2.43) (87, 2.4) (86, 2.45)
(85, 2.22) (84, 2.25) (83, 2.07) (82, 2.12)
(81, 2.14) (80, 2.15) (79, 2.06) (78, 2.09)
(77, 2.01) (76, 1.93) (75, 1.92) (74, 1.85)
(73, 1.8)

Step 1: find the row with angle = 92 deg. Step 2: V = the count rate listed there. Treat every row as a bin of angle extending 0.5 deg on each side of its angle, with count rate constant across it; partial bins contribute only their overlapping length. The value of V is 2.4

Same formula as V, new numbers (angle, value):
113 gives 2.4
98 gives 2.34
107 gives 2.27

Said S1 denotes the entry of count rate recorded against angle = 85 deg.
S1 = 2.22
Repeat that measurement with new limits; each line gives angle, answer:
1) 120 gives 2.1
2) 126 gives 2.06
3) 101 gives 2.32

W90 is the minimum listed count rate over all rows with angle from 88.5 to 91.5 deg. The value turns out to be 2.32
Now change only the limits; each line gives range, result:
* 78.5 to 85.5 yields 2.06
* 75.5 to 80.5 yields 1.93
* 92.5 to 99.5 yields 2.23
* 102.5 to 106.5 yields 2.05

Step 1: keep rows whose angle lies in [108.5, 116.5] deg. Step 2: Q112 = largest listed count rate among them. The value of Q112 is 2.4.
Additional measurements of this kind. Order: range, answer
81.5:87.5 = 2.45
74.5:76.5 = 1.93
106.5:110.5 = 2.27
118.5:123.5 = 2.19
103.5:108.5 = 2.39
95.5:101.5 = 2.51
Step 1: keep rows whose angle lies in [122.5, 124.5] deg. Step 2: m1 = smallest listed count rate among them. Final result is 1.98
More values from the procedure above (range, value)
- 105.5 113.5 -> 1.95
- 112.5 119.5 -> 2.07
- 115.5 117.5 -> 2.13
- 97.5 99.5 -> 2.26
